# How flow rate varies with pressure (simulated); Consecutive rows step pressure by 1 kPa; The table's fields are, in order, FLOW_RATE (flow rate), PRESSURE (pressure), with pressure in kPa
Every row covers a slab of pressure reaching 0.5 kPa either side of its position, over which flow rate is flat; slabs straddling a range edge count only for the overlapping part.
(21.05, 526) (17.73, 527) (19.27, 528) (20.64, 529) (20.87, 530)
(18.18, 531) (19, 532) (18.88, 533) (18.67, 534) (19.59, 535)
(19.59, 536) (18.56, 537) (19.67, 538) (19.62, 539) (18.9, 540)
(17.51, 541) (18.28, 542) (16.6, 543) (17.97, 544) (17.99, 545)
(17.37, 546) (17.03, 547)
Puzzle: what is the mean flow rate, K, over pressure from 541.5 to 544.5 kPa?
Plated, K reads 17.6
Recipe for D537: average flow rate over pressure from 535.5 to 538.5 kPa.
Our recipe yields 19.3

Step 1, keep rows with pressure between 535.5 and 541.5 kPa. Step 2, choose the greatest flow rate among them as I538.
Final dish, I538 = 19.67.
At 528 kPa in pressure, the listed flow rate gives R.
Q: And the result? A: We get 19.27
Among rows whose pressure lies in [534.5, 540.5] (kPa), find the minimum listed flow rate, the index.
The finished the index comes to 18.56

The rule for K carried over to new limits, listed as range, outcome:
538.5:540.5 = 19.3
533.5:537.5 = 19.1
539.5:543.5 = 17.8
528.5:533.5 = 19.5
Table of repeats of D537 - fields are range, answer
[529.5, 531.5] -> 19.5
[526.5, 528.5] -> 18.5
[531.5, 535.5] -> 19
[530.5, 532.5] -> 18.6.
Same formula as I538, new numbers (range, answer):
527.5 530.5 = 20.87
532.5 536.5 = 19.59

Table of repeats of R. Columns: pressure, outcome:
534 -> 18.67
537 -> 18.56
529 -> 20.64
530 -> 20.87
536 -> 19.59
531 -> 18.18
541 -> 17.51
